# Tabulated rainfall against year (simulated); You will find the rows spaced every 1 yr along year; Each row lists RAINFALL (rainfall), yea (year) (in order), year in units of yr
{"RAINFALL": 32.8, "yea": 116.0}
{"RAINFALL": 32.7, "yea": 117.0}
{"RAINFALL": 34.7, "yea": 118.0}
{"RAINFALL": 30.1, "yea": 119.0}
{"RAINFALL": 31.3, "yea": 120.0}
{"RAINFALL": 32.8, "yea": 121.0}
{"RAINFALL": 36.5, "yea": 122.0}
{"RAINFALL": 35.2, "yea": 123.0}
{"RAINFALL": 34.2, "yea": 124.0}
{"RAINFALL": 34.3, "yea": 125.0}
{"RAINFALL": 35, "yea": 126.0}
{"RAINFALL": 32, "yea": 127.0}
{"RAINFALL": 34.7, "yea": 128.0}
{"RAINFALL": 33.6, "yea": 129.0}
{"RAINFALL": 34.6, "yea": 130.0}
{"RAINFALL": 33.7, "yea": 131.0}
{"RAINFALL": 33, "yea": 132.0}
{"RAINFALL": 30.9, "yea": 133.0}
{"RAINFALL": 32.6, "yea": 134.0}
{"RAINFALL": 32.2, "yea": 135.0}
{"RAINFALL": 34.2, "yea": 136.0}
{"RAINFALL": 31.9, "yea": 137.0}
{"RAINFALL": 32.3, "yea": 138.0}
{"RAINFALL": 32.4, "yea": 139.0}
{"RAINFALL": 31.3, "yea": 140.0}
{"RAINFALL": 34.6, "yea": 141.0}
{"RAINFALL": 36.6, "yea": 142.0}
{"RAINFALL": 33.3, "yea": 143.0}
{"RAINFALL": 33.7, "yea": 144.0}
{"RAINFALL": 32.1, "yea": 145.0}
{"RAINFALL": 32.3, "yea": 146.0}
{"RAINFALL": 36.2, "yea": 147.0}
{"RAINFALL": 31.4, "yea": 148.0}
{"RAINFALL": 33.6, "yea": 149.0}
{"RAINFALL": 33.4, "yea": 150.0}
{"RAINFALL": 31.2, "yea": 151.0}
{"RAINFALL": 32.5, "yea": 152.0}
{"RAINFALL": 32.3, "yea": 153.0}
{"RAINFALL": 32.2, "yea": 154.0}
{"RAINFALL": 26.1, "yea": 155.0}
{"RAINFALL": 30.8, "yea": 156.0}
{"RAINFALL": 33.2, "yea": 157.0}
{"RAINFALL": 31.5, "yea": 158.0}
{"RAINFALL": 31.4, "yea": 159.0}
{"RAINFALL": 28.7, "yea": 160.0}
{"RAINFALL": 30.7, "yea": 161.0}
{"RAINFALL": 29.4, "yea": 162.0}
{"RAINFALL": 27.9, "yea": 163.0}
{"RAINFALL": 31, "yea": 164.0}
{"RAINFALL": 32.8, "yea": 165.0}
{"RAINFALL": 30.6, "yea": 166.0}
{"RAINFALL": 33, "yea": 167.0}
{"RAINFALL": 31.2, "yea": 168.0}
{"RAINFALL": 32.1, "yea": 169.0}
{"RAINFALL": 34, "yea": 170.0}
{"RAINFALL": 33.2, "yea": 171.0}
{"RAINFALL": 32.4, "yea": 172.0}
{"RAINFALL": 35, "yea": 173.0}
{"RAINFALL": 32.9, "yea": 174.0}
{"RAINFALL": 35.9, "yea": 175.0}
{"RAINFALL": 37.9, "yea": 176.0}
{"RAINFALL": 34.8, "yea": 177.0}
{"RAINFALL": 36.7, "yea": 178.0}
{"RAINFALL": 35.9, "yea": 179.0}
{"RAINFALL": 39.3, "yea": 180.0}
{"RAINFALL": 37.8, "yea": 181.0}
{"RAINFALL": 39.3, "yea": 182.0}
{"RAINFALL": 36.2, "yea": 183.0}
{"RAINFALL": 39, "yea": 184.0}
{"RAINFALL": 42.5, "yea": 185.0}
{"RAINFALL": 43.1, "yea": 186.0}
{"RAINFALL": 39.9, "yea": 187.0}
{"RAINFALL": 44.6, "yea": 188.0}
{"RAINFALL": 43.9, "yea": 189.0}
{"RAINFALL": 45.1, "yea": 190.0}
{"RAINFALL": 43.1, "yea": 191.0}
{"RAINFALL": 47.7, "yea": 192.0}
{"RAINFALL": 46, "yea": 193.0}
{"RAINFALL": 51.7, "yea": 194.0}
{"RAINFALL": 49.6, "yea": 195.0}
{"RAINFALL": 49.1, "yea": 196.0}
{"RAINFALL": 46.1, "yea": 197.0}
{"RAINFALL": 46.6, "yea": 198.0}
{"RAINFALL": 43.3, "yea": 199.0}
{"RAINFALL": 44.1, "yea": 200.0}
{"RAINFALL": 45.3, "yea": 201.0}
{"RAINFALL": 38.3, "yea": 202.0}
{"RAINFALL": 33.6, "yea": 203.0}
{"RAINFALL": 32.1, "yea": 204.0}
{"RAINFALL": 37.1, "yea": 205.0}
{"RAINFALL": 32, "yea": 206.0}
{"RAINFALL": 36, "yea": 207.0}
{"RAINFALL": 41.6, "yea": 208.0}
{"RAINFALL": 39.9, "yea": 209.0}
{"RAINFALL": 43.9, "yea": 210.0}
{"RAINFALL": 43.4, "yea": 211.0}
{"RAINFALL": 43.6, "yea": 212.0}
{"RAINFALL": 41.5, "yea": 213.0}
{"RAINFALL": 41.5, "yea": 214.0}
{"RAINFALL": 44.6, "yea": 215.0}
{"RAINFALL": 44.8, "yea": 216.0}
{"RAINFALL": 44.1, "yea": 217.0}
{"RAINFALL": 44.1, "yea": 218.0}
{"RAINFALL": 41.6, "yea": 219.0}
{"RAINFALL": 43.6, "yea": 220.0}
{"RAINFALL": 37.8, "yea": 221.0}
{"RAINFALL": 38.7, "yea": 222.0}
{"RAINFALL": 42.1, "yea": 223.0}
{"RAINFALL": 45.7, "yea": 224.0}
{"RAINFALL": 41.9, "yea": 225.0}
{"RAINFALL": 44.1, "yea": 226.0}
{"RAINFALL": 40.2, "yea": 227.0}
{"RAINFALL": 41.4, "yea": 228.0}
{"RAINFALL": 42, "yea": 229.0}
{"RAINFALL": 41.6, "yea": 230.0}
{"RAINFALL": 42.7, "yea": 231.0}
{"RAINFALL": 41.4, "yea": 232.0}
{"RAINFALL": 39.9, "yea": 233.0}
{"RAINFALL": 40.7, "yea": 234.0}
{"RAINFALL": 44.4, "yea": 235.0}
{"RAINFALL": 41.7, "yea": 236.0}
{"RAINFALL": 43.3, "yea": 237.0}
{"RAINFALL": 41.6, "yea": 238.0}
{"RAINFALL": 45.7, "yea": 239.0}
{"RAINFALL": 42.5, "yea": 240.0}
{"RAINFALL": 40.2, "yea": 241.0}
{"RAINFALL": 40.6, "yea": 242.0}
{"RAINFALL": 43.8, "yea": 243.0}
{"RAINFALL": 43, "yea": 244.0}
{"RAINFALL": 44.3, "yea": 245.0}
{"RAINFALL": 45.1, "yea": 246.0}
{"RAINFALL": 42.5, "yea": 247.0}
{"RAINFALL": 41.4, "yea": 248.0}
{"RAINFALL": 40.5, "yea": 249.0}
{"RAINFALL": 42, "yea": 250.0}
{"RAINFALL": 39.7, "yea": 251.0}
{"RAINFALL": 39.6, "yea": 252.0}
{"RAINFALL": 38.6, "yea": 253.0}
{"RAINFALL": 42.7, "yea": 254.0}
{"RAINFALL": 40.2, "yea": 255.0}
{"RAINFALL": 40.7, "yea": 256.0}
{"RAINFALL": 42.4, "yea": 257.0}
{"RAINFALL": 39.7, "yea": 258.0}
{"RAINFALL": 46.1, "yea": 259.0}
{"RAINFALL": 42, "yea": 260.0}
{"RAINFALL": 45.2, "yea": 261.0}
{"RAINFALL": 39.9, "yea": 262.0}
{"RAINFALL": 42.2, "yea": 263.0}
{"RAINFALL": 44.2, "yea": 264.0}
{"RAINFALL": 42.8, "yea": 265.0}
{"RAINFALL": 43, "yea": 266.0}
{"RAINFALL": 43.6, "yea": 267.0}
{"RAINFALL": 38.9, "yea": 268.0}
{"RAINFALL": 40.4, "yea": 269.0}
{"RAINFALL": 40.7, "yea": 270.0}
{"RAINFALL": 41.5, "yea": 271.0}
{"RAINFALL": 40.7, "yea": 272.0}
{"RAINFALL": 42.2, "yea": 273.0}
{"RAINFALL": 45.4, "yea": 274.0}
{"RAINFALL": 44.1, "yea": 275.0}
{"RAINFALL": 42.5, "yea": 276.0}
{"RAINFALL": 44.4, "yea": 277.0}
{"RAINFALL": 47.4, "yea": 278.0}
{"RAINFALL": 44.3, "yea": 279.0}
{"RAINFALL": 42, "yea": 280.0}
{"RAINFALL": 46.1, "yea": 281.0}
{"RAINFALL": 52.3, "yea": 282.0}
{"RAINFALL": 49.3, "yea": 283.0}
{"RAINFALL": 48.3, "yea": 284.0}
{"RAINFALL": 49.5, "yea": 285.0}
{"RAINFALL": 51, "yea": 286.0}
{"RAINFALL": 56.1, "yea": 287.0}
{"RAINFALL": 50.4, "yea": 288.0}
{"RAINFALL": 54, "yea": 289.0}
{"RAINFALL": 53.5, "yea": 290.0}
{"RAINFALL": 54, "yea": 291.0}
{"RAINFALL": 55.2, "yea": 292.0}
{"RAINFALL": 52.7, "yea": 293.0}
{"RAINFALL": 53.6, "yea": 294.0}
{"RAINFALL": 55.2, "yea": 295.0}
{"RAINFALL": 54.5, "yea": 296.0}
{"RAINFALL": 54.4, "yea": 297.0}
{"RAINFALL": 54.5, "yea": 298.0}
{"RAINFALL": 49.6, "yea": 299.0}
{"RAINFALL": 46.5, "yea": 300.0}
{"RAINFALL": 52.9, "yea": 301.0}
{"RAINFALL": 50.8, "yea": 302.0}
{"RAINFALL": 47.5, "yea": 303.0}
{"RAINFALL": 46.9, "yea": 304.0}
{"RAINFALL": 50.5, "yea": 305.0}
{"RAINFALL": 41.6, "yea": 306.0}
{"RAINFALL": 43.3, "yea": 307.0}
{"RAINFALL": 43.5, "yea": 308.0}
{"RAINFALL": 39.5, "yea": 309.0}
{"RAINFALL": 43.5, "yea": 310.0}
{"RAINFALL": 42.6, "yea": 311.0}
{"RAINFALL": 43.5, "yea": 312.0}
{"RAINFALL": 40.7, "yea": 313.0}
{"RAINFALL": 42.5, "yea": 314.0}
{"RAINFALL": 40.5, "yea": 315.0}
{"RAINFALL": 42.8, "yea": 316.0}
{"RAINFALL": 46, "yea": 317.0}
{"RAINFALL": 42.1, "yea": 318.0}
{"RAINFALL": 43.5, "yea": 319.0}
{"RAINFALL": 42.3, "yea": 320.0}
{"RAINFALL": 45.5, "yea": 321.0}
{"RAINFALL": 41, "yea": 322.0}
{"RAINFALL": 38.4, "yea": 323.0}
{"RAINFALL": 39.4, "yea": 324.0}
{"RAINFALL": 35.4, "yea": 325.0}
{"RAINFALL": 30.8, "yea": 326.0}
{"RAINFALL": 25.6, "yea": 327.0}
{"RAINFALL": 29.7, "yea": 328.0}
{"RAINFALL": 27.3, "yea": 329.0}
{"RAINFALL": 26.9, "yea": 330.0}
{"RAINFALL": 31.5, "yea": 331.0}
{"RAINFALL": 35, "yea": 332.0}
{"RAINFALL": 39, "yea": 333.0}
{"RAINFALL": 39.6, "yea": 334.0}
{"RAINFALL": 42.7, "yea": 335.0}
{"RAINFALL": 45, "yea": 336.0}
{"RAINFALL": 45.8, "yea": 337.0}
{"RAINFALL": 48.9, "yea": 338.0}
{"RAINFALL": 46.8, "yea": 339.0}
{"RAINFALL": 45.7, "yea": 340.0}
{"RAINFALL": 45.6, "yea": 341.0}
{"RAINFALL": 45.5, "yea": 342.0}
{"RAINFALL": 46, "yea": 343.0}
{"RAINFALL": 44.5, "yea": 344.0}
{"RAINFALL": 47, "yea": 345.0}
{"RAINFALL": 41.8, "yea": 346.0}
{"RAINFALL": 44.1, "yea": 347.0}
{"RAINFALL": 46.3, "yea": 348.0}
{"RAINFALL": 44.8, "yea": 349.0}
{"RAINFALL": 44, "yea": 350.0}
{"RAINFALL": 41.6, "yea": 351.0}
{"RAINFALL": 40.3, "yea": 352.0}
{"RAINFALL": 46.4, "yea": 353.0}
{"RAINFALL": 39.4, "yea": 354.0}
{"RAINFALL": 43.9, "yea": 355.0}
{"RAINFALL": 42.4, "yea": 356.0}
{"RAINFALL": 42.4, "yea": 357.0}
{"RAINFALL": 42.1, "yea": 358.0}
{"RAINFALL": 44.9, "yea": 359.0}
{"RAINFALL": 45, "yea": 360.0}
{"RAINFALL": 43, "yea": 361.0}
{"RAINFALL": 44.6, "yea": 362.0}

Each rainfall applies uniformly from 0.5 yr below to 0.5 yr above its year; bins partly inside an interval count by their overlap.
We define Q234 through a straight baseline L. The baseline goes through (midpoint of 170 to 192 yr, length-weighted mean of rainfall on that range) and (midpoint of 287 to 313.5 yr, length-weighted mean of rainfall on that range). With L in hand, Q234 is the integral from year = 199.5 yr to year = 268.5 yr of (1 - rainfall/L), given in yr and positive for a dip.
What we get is 2.6 yr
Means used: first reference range 38.6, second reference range 49.2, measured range 41.6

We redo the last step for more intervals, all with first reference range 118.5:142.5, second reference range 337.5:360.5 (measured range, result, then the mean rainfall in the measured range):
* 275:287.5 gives -2.0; 47.6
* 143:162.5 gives 1.5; 31.8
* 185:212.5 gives -4.4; 42.6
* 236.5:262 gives -1.8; 42.1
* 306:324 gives 0.1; 42.3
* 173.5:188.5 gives -1.0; 38.4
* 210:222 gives -1.6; 42.7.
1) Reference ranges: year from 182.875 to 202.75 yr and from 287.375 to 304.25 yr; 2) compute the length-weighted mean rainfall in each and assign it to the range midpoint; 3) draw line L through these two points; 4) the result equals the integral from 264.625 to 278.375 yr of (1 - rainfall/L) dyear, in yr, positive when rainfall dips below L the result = 2.1 yr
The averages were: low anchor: 44.3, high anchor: 52.2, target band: 42.6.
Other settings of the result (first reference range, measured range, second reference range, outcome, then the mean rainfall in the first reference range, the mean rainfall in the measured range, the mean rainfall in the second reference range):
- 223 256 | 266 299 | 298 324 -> -3.5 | 42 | 48.2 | 44.4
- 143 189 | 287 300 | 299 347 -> -4.1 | 34.1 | 53.3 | 41.9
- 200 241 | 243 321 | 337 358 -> -4.7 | 41.3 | 45.4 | 44.3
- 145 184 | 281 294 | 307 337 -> -4.9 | 33.1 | 52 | 39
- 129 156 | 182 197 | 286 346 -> -3.5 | 32.7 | 44.3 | 44.4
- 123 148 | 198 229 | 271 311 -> -0.2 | 33.4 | 41.2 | 48.4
